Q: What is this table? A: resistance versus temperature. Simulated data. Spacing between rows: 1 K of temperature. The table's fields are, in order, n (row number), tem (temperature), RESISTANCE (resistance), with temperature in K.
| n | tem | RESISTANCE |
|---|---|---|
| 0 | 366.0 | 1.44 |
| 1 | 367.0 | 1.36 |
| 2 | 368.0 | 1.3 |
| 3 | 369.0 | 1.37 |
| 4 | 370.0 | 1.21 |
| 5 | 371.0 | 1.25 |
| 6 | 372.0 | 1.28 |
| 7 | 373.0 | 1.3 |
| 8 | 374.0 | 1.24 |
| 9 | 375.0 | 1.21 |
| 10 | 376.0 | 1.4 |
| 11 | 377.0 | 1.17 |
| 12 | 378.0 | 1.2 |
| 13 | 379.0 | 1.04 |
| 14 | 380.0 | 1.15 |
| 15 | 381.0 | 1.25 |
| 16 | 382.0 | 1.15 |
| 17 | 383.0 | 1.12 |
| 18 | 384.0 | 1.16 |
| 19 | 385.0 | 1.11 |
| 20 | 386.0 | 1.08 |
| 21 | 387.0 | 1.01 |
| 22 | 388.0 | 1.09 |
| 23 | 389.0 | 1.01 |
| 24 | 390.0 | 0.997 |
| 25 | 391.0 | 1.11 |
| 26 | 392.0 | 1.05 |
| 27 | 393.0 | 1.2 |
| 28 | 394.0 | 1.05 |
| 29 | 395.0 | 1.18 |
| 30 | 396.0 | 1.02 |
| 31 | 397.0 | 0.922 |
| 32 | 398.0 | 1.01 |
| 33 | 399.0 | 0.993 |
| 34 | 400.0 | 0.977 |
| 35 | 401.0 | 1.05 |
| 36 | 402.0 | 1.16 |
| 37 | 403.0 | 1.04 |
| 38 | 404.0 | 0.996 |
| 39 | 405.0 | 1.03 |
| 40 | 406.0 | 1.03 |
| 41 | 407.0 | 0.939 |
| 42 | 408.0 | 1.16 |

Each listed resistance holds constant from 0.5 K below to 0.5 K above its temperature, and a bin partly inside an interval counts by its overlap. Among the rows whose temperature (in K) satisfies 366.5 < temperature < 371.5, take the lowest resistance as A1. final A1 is 1.21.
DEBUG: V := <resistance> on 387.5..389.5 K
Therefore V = 1.05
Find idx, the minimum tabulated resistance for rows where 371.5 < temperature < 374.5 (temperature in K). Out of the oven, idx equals 1.24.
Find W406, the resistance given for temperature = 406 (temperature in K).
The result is 1.03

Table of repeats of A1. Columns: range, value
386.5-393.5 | 0.997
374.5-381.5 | 1.04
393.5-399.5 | 0.922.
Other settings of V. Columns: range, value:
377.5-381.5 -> 1.16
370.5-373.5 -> 1.28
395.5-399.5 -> 0.986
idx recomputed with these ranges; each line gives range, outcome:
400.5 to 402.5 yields 1.05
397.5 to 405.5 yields 0.977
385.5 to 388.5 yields 1.01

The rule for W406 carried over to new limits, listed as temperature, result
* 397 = 0.922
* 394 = 1.05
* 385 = 1.11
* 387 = 1.01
